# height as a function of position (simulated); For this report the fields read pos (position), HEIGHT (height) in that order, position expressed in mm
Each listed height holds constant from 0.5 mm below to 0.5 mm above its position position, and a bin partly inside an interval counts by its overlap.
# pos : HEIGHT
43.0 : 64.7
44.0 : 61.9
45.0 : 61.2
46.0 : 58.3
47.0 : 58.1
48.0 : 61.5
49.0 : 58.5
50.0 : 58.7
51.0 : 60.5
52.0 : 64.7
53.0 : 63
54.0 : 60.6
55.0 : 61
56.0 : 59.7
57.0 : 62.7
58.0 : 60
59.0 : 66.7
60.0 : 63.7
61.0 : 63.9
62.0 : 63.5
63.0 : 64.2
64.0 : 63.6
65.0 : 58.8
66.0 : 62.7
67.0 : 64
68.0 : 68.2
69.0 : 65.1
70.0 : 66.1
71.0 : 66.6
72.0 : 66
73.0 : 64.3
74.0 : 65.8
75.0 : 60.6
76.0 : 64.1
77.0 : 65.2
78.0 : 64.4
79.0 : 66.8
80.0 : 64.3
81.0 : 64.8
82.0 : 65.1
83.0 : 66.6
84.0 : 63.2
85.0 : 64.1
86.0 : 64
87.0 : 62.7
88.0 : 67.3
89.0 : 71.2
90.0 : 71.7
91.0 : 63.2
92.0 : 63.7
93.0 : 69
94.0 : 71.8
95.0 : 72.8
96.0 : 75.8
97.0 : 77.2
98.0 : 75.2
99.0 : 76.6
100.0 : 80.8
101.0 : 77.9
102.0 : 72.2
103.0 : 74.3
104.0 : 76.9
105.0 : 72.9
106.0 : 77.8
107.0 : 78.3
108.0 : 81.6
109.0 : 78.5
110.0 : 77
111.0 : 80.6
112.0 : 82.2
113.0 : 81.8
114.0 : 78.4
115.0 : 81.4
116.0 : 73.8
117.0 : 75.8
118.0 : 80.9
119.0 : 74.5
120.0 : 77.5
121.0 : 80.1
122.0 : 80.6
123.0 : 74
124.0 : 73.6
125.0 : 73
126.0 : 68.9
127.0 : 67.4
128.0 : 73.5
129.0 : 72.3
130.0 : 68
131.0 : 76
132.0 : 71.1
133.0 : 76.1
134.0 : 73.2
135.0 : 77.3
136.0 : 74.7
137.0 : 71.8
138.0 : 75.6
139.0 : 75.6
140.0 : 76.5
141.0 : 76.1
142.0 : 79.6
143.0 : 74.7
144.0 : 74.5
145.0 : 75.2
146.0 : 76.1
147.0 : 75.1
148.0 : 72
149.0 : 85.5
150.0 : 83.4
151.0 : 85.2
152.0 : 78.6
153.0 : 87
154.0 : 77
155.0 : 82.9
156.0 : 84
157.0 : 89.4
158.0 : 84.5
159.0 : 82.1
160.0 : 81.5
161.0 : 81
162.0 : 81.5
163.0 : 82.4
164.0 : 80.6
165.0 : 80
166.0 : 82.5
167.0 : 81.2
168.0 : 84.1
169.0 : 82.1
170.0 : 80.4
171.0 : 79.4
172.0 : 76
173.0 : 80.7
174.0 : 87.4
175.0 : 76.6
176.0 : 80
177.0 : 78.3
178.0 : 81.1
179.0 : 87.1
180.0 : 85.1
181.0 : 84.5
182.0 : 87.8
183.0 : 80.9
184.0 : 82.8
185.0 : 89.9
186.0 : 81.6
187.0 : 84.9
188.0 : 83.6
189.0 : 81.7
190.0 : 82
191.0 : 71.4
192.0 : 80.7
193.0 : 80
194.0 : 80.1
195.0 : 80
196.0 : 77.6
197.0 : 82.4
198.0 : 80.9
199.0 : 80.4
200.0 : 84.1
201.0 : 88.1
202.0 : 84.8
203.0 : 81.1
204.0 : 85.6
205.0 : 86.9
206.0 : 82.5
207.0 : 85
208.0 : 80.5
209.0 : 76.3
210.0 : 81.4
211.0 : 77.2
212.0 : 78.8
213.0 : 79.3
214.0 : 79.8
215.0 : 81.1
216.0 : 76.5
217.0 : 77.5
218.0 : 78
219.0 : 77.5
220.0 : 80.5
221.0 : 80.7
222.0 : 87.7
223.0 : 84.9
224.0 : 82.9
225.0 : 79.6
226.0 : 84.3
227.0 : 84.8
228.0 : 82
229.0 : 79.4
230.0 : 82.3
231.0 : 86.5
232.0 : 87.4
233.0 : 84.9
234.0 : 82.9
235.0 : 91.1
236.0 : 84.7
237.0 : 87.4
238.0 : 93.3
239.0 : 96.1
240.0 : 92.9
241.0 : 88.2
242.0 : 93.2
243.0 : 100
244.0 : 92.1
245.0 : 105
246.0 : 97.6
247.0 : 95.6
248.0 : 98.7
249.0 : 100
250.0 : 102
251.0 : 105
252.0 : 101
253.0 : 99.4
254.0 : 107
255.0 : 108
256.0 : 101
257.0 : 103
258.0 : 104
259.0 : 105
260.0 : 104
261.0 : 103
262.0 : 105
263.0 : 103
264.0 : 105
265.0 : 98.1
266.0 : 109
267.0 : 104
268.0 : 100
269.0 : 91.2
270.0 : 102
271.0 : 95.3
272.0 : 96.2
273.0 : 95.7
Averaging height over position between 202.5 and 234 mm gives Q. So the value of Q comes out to 81.7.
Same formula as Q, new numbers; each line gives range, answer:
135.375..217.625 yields 80.8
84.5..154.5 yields 75.2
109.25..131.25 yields 76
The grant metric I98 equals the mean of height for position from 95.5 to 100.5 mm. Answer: 77.1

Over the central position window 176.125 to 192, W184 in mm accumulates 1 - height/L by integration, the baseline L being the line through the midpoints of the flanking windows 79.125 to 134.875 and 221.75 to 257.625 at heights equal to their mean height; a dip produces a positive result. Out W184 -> 0.3 mm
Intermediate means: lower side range 73.3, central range 82.7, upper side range 92.6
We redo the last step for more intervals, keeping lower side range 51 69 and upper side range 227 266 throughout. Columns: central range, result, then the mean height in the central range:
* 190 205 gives 1.04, 81.4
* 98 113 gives -1.40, 77.7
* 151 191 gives 0.19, 82.3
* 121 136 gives 0.34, 73.5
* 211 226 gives 1.78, 80.4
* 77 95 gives 0.36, 66.3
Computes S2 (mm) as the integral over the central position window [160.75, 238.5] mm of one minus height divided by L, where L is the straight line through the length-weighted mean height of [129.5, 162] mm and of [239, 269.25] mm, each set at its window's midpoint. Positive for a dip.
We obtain 6.1 mm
